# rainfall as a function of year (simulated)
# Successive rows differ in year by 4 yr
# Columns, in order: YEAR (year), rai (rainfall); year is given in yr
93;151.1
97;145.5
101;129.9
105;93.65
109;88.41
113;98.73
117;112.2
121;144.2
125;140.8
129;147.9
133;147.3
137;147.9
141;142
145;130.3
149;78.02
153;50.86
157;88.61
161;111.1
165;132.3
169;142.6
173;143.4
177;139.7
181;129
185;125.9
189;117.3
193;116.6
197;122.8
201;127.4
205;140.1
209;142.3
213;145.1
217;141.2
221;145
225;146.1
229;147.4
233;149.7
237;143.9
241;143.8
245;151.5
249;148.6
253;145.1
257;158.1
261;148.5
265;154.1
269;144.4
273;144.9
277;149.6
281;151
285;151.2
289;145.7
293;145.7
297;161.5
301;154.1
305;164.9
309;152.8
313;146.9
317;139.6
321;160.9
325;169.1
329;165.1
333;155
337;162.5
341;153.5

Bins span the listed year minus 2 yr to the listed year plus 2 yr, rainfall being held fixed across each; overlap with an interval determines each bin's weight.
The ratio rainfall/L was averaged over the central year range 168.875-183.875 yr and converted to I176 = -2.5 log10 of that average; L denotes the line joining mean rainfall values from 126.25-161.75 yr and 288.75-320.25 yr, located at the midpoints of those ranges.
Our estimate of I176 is -0.11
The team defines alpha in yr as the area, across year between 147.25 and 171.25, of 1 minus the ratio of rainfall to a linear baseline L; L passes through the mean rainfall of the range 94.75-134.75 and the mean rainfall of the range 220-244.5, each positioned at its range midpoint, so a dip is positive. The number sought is 5.78 yr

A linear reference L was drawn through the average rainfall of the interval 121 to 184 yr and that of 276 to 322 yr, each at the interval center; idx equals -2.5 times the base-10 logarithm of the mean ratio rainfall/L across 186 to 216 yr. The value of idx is 0.03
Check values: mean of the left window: 125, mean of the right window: 152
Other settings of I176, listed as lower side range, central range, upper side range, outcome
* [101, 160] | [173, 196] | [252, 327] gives 0.01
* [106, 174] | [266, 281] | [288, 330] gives 0.00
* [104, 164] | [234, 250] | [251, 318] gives -0.05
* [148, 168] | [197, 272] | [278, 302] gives -0.14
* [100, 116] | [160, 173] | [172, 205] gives -0.10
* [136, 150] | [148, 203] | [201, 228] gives 0.15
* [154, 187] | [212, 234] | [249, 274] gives -0.05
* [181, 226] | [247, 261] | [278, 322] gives -0.05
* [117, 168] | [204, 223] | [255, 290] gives -0.04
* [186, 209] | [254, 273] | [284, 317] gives -0.06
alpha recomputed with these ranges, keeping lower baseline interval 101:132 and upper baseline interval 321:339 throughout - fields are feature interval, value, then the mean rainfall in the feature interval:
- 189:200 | 1.26 yr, 120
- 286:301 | 0.38 yr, 151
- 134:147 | -1.69 yr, 141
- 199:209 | 0.14 yr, 135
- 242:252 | -0.20 yr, 149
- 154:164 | 2.35 yr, 98.2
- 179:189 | 0.59 yr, 125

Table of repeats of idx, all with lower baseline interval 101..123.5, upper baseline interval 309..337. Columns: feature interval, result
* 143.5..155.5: 0.36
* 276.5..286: -0.03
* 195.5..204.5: 0.01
